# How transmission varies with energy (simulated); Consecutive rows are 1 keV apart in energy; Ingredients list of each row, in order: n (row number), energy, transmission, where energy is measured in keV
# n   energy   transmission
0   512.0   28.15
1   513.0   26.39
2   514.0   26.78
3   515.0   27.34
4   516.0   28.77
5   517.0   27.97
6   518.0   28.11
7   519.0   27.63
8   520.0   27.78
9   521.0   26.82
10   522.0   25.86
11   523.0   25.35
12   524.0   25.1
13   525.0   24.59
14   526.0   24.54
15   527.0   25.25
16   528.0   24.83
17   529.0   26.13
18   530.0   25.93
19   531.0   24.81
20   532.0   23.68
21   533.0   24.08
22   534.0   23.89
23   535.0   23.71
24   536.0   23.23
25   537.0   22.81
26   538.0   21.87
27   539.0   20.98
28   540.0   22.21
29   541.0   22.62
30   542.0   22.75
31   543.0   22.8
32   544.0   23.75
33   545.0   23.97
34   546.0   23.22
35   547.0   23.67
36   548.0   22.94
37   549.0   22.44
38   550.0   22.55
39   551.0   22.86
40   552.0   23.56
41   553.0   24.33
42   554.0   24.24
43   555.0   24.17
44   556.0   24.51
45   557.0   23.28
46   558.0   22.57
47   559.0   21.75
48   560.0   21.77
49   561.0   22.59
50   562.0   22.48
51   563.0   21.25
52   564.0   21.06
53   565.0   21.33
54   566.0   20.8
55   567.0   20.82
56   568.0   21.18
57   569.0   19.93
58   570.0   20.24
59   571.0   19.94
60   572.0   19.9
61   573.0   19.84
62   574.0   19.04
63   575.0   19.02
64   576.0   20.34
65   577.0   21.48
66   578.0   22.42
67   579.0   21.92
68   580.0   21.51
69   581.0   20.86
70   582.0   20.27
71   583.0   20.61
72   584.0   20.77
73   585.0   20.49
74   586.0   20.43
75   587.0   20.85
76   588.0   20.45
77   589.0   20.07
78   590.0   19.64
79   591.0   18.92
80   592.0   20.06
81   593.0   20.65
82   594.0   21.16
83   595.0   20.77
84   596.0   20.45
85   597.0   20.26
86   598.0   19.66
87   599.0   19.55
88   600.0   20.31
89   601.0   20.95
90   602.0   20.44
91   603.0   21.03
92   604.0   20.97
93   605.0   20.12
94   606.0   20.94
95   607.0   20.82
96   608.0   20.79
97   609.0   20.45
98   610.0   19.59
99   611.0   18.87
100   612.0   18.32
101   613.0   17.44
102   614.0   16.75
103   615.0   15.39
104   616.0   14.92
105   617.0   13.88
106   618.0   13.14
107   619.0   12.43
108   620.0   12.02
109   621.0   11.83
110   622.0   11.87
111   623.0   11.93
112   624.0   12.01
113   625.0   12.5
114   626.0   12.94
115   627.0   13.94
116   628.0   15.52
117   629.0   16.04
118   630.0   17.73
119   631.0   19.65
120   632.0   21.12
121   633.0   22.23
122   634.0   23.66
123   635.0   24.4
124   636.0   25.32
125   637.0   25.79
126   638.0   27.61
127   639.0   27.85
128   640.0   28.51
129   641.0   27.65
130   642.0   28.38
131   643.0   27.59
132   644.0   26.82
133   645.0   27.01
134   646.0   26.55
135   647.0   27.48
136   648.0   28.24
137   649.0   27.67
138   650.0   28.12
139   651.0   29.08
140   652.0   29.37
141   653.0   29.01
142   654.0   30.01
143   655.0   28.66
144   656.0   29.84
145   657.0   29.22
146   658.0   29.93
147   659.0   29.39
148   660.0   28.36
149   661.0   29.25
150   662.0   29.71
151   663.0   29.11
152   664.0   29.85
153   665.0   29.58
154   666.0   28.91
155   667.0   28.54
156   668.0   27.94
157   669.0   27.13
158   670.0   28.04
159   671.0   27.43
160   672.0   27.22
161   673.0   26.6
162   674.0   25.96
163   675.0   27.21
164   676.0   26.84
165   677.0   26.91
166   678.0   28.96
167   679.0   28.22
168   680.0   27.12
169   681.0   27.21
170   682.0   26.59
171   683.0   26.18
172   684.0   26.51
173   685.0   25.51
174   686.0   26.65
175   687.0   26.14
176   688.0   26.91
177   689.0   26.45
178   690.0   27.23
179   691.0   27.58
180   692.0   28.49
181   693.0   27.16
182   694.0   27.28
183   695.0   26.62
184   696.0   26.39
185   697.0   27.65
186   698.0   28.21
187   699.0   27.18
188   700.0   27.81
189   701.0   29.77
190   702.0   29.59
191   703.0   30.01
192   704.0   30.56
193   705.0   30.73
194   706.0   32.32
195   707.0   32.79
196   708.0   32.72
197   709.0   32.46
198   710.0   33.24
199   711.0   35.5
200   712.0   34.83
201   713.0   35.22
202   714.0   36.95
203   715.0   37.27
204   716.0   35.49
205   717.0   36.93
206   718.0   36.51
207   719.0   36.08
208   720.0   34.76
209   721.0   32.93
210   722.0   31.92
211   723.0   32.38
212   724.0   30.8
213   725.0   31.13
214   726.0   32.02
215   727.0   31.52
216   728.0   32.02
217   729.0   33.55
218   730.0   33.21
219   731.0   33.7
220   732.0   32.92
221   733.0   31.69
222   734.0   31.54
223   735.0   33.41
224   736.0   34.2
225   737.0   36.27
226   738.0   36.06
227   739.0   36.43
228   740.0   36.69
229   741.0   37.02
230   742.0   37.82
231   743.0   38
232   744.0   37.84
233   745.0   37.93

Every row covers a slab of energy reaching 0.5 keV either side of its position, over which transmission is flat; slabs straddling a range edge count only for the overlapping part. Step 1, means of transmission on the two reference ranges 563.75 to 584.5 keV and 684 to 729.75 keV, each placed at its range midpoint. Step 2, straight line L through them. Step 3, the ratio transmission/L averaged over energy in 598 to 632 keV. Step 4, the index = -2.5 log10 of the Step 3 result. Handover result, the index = 0.36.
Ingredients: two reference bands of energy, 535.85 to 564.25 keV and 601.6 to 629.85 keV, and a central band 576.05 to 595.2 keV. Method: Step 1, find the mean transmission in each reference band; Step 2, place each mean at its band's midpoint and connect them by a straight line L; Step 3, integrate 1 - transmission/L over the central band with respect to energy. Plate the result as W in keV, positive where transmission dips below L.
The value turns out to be -1.4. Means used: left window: 22.8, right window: 16.3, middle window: 20.7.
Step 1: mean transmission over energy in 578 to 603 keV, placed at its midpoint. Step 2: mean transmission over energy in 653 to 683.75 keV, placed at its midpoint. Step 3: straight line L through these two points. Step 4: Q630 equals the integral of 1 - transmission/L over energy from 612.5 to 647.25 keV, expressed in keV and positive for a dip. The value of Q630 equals 7.0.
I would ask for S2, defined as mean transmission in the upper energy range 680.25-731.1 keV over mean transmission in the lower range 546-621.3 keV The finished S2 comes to 1.5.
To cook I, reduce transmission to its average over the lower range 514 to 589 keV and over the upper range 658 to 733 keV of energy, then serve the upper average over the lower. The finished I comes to 1.31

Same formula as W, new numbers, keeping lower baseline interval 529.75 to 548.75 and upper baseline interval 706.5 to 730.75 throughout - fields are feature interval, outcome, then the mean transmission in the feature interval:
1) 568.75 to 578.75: 2.0 keV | 20.3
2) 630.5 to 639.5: 1.5 keV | 24.2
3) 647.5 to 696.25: 4.9 keV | 27.9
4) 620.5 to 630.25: 5.1 keV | 13.5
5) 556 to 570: 1.7 keV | 21.7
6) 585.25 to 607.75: 5.3 keV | 20.4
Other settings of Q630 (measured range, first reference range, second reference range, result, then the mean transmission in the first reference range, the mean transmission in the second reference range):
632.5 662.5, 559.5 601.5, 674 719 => -2.13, 20.6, 29.8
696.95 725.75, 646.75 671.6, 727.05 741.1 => -0.13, 28.8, 34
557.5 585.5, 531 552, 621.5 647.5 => 2.06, 23.1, 21.6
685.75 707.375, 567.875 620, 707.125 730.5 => 2.07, 19.5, 33.9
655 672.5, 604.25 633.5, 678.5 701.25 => -4.26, 16.4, 27.1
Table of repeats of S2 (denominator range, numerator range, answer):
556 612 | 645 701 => 1.35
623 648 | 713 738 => 1.51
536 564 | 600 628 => 0.73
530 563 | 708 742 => 1.48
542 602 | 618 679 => 1.15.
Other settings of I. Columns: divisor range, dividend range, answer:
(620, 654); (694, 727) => 1.42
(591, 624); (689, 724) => 1.75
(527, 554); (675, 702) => 1.16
